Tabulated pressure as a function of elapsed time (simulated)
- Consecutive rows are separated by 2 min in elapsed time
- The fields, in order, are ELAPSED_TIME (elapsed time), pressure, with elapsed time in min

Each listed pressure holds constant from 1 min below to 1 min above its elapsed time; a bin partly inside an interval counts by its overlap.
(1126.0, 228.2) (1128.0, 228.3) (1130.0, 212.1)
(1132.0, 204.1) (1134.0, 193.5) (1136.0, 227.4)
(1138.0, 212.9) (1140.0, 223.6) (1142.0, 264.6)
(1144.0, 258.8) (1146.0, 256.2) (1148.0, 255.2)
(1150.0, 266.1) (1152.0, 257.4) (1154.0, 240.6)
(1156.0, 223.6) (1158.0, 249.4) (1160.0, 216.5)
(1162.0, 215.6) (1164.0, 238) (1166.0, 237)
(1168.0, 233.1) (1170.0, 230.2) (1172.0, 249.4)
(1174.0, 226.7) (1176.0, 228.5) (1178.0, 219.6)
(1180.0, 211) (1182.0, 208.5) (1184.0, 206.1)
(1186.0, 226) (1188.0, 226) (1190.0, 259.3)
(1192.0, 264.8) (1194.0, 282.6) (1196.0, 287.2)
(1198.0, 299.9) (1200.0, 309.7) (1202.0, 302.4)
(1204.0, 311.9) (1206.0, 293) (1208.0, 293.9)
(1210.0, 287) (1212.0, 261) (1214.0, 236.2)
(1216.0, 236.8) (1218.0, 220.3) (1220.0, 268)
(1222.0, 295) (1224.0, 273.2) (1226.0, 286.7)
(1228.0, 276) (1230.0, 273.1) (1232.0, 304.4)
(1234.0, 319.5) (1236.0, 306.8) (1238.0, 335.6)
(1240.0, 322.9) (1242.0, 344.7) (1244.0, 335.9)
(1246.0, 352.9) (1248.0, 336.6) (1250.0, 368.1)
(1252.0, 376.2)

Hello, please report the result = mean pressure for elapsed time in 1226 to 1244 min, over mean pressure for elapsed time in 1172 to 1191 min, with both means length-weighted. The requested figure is 1.4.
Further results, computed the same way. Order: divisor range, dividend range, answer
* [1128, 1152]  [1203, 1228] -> 1.16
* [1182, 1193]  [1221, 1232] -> 1.21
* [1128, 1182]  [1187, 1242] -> 1.22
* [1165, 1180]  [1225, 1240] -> 1.31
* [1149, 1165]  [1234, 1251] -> 1.41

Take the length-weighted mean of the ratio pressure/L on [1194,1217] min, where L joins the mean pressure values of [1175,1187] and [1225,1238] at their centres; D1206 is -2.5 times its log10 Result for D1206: -0.12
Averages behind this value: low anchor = 217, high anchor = 298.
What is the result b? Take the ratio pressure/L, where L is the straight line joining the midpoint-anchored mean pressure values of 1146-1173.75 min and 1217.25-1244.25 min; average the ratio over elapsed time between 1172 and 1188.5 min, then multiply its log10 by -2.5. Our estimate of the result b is 0.16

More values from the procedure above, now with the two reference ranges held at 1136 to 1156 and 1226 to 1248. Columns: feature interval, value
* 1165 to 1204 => 0.112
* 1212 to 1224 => 0.189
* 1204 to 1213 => 0.028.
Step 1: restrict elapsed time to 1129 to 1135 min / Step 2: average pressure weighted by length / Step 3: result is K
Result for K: 203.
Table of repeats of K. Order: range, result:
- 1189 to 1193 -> 262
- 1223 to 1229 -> 279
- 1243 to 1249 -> 342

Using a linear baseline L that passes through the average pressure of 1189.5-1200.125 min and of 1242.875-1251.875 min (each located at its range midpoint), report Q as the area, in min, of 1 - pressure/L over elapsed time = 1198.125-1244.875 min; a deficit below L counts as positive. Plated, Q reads 3.9 min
